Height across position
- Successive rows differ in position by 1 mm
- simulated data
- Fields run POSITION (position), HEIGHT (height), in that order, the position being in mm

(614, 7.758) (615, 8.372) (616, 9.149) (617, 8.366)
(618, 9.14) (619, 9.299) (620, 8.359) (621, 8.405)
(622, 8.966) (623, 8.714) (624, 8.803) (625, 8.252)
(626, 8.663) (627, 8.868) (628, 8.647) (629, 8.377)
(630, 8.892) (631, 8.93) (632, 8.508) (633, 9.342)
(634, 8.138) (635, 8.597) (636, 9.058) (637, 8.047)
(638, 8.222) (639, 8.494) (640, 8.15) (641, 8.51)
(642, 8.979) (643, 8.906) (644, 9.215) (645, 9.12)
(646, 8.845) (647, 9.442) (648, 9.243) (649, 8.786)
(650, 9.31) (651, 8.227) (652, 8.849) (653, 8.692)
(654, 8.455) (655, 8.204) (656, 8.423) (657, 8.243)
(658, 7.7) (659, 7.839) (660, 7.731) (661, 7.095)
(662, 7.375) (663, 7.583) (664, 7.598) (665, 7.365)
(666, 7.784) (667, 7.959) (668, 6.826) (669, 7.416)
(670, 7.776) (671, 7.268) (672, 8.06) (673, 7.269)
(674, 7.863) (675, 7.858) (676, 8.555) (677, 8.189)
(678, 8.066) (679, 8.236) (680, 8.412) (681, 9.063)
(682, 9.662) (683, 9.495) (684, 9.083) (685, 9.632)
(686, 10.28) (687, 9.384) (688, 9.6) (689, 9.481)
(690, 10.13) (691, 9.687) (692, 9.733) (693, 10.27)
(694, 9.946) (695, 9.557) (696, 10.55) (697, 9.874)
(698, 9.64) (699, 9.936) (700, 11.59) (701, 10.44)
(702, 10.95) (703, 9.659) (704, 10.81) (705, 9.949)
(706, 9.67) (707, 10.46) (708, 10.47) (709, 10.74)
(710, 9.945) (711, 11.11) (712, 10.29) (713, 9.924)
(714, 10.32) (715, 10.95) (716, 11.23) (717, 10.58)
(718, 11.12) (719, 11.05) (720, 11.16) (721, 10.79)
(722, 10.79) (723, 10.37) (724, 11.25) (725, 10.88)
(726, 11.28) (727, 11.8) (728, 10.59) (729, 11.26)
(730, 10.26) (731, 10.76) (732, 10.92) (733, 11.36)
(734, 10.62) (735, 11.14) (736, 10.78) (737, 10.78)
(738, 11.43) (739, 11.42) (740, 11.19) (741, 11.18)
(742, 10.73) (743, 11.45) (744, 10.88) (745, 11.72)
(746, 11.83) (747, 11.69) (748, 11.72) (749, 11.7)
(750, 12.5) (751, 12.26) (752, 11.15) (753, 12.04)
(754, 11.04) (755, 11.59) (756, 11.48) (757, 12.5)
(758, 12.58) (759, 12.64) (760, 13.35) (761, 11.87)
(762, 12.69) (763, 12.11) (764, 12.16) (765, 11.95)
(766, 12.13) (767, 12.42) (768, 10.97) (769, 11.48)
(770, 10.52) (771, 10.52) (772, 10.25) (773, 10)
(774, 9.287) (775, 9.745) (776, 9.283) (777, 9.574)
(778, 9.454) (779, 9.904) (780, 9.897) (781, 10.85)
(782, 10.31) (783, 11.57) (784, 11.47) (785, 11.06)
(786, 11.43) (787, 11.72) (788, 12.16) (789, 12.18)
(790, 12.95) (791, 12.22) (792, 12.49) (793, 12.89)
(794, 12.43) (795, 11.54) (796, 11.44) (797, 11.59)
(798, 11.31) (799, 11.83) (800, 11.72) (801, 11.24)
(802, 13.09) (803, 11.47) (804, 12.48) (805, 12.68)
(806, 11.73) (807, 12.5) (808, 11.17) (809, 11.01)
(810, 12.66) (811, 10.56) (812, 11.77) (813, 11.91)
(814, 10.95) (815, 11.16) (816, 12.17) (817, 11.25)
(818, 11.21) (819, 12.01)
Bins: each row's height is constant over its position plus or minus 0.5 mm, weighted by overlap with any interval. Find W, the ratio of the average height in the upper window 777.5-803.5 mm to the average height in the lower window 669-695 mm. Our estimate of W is 1.30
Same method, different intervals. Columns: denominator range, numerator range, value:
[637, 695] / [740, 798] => 1.34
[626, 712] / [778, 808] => 1.31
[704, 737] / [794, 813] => 1.10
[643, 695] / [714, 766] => 1.33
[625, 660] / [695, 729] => 1.23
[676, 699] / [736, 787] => 1.19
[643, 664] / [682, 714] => 1.20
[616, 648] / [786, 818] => 1.36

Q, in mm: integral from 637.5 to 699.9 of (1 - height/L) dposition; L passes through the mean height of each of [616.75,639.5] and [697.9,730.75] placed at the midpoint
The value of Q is 6.0 mm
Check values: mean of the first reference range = 8.66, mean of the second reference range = 10.7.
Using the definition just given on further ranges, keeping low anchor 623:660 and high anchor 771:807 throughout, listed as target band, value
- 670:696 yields 1.08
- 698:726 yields -1.97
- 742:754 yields -1.25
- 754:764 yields -1.38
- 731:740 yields -0.62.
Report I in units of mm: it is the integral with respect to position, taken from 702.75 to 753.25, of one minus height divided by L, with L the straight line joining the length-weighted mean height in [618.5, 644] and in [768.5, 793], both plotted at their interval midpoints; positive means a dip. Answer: -4.4 mm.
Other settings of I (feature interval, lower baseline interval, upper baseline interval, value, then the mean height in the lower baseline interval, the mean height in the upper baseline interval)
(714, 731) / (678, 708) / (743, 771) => -0.3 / 9.81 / 11.9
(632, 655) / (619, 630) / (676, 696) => 0.3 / 8.65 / 9.37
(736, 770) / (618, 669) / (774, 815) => -3.6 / 8.44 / 11.4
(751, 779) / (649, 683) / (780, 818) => -1.3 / 8.06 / 11.7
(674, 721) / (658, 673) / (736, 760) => -4.0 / 7.54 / 11.6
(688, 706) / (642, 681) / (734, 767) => -1.0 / 8.17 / 11.7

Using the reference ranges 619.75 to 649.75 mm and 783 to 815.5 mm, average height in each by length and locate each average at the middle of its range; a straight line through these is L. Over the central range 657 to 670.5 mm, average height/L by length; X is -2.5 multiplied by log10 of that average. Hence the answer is 0.22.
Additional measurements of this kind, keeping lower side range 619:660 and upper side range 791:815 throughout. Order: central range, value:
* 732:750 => -0.066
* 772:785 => 0.122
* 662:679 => 0.195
